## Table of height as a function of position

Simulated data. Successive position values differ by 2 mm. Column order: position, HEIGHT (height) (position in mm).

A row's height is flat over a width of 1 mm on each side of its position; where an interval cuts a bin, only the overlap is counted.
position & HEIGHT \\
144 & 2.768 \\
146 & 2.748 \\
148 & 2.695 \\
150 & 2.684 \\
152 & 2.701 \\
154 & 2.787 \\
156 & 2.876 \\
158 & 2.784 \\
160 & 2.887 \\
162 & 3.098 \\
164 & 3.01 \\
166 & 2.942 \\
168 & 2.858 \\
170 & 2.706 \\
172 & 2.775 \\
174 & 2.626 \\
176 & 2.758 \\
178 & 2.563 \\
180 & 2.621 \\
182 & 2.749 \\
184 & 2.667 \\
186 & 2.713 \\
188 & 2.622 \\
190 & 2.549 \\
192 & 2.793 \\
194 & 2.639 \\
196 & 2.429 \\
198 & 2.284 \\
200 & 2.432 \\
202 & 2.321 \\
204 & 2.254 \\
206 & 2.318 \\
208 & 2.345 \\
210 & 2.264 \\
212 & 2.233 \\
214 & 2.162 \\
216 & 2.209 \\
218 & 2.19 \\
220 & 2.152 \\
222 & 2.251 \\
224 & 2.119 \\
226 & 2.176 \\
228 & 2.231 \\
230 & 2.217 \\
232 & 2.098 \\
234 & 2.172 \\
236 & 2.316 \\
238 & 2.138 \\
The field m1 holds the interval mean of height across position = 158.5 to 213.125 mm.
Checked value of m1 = 2.61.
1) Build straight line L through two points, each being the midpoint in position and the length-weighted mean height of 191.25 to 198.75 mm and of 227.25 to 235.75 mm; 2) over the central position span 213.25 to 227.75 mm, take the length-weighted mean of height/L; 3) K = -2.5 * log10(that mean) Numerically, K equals 0.054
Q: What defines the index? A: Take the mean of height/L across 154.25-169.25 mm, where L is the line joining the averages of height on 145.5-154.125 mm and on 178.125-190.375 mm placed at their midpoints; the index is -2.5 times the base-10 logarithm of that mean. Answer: -0.085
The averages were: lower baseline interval 2.72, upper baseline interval 2.65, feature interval 2.91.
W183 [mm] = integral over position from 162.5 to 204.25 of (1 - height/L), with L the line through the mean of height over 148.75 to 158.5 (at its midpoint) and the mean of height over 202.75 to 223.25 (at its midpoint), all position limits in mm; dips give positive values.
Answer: -2.4 mm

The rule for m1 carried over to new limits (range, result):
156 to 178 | 2.83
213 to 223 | 2.19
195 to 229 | 2.26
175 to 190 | 2.66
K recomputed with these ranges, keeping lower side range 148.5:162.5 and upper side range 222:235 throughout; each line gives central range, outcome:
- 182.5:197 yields -0.05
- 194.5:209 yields 0.03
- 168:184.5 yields -0.02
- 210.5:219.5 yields 0.05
